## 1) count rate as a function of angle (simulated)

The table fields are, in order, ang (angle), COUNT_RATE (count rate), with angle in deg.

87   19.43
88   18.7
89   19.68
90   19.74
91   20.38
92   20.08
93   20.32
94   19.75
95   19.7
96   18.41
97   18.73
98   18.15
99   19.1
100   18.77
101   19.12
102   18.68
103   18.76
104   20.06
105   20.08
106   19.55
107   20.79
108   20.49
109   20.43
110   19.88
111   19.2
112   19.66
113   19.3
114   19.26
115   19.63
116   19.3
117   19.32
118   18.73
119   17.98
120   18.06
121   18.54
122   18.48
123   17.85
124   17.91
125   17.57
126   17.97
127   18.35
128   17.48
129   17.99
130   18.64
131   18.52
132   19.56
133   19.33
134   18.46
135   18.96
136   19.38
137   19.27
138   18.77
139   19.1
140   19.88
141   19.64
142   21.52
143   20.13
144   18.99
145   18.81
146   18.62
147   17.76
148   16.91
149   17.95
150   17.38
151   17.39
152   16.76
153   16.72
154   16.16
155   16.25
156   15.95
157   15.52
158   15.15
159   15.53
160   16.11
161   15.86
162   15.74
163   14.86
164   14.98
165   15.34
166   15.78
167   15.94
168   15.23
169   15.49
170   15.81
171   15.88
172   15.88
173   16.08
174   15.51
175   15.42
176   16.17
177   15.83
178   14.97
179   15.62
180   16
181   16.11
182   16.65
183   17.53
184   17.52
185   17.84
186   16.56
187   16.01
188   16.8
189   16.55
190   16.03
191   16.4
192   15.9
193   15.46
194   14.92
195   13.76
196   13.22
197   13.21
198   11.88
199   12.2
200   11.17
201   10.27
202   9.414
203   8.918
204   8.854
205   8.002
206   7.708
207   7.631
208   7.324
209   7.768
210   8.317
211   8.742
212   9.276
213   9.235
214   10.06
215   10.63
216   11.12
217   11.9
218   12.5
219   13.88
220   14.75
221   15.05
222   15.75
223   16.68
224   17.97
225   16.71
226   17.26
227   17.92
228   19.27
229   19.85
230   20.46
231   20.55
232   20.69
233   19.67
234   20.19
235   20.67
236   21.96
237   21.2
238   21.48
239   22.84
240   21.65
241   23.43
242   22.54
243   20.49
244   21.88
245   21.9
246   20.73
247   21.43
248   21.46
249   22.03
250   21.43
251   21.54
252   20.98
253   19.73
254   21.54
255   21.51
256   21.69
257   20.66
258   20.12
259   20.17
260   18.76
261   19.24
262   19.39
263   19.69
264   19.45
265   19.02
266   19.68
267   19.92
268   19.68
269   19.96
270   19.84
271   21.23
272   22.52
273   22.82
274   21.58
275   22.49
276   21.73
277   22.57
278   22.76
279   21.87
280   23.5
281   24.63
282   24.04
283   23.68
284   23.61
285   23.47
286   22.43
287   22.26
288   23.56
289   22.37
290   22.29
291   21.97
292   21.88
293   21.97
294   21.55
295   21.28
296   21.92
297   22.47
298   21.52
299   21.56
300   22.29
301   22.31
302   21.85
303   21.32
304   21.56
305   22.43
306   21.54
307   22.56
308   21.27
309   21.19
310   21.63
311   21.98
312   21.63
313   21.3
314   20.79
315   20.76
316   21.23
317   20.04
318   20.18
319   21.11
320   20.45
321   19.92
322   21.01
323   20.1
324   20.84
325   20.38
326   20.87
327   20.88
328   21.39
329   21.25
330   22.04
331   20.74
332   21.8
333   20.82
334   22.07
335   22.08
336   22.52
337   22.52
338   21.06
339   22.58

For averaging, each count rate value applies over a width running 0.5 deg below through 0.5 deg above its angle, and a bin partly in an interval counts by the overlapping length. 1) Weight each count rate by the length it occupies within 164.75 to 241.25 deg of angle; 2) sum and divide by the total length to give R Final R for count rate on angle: 15.1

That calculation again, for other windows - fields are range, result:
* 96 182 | 17.8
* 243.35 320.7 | 21.5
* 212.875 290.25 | 20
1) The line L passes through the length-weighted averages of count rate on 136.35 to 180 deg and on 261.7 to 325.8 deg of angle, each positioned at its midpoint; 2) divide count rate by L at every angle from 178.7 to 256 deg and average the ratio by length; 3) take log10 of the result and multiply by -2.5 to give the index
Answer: 0.17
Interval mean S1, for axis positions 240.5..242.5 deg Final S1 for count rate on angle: 23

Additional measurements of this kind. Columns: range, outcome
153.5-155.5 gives 16.2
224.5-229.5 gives 18.2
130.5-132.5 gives 19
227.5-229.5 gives 19.6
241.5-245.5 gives 21.7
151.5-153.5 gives 16.7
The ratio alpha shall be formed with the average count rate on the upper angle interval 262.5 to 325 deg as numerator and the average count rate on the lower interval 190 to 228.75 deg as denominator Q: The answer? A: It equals 1.73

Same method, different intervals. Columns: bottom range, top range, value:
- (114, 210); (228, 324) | 1.33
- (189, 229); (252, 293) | 1.70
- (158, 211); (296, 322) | 1.52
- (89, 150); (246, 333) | 1.12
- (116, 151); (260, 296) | 1.16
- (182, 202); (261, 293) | 1.47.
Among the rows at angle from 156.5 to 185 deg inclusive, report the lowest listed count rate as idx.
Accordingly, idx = 14.86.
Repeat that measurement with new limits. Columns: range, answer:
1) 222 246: 15.75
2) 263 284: 19.02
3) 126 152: 16.76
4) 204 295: 7.324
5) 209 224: 7.768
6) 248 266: 18.76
